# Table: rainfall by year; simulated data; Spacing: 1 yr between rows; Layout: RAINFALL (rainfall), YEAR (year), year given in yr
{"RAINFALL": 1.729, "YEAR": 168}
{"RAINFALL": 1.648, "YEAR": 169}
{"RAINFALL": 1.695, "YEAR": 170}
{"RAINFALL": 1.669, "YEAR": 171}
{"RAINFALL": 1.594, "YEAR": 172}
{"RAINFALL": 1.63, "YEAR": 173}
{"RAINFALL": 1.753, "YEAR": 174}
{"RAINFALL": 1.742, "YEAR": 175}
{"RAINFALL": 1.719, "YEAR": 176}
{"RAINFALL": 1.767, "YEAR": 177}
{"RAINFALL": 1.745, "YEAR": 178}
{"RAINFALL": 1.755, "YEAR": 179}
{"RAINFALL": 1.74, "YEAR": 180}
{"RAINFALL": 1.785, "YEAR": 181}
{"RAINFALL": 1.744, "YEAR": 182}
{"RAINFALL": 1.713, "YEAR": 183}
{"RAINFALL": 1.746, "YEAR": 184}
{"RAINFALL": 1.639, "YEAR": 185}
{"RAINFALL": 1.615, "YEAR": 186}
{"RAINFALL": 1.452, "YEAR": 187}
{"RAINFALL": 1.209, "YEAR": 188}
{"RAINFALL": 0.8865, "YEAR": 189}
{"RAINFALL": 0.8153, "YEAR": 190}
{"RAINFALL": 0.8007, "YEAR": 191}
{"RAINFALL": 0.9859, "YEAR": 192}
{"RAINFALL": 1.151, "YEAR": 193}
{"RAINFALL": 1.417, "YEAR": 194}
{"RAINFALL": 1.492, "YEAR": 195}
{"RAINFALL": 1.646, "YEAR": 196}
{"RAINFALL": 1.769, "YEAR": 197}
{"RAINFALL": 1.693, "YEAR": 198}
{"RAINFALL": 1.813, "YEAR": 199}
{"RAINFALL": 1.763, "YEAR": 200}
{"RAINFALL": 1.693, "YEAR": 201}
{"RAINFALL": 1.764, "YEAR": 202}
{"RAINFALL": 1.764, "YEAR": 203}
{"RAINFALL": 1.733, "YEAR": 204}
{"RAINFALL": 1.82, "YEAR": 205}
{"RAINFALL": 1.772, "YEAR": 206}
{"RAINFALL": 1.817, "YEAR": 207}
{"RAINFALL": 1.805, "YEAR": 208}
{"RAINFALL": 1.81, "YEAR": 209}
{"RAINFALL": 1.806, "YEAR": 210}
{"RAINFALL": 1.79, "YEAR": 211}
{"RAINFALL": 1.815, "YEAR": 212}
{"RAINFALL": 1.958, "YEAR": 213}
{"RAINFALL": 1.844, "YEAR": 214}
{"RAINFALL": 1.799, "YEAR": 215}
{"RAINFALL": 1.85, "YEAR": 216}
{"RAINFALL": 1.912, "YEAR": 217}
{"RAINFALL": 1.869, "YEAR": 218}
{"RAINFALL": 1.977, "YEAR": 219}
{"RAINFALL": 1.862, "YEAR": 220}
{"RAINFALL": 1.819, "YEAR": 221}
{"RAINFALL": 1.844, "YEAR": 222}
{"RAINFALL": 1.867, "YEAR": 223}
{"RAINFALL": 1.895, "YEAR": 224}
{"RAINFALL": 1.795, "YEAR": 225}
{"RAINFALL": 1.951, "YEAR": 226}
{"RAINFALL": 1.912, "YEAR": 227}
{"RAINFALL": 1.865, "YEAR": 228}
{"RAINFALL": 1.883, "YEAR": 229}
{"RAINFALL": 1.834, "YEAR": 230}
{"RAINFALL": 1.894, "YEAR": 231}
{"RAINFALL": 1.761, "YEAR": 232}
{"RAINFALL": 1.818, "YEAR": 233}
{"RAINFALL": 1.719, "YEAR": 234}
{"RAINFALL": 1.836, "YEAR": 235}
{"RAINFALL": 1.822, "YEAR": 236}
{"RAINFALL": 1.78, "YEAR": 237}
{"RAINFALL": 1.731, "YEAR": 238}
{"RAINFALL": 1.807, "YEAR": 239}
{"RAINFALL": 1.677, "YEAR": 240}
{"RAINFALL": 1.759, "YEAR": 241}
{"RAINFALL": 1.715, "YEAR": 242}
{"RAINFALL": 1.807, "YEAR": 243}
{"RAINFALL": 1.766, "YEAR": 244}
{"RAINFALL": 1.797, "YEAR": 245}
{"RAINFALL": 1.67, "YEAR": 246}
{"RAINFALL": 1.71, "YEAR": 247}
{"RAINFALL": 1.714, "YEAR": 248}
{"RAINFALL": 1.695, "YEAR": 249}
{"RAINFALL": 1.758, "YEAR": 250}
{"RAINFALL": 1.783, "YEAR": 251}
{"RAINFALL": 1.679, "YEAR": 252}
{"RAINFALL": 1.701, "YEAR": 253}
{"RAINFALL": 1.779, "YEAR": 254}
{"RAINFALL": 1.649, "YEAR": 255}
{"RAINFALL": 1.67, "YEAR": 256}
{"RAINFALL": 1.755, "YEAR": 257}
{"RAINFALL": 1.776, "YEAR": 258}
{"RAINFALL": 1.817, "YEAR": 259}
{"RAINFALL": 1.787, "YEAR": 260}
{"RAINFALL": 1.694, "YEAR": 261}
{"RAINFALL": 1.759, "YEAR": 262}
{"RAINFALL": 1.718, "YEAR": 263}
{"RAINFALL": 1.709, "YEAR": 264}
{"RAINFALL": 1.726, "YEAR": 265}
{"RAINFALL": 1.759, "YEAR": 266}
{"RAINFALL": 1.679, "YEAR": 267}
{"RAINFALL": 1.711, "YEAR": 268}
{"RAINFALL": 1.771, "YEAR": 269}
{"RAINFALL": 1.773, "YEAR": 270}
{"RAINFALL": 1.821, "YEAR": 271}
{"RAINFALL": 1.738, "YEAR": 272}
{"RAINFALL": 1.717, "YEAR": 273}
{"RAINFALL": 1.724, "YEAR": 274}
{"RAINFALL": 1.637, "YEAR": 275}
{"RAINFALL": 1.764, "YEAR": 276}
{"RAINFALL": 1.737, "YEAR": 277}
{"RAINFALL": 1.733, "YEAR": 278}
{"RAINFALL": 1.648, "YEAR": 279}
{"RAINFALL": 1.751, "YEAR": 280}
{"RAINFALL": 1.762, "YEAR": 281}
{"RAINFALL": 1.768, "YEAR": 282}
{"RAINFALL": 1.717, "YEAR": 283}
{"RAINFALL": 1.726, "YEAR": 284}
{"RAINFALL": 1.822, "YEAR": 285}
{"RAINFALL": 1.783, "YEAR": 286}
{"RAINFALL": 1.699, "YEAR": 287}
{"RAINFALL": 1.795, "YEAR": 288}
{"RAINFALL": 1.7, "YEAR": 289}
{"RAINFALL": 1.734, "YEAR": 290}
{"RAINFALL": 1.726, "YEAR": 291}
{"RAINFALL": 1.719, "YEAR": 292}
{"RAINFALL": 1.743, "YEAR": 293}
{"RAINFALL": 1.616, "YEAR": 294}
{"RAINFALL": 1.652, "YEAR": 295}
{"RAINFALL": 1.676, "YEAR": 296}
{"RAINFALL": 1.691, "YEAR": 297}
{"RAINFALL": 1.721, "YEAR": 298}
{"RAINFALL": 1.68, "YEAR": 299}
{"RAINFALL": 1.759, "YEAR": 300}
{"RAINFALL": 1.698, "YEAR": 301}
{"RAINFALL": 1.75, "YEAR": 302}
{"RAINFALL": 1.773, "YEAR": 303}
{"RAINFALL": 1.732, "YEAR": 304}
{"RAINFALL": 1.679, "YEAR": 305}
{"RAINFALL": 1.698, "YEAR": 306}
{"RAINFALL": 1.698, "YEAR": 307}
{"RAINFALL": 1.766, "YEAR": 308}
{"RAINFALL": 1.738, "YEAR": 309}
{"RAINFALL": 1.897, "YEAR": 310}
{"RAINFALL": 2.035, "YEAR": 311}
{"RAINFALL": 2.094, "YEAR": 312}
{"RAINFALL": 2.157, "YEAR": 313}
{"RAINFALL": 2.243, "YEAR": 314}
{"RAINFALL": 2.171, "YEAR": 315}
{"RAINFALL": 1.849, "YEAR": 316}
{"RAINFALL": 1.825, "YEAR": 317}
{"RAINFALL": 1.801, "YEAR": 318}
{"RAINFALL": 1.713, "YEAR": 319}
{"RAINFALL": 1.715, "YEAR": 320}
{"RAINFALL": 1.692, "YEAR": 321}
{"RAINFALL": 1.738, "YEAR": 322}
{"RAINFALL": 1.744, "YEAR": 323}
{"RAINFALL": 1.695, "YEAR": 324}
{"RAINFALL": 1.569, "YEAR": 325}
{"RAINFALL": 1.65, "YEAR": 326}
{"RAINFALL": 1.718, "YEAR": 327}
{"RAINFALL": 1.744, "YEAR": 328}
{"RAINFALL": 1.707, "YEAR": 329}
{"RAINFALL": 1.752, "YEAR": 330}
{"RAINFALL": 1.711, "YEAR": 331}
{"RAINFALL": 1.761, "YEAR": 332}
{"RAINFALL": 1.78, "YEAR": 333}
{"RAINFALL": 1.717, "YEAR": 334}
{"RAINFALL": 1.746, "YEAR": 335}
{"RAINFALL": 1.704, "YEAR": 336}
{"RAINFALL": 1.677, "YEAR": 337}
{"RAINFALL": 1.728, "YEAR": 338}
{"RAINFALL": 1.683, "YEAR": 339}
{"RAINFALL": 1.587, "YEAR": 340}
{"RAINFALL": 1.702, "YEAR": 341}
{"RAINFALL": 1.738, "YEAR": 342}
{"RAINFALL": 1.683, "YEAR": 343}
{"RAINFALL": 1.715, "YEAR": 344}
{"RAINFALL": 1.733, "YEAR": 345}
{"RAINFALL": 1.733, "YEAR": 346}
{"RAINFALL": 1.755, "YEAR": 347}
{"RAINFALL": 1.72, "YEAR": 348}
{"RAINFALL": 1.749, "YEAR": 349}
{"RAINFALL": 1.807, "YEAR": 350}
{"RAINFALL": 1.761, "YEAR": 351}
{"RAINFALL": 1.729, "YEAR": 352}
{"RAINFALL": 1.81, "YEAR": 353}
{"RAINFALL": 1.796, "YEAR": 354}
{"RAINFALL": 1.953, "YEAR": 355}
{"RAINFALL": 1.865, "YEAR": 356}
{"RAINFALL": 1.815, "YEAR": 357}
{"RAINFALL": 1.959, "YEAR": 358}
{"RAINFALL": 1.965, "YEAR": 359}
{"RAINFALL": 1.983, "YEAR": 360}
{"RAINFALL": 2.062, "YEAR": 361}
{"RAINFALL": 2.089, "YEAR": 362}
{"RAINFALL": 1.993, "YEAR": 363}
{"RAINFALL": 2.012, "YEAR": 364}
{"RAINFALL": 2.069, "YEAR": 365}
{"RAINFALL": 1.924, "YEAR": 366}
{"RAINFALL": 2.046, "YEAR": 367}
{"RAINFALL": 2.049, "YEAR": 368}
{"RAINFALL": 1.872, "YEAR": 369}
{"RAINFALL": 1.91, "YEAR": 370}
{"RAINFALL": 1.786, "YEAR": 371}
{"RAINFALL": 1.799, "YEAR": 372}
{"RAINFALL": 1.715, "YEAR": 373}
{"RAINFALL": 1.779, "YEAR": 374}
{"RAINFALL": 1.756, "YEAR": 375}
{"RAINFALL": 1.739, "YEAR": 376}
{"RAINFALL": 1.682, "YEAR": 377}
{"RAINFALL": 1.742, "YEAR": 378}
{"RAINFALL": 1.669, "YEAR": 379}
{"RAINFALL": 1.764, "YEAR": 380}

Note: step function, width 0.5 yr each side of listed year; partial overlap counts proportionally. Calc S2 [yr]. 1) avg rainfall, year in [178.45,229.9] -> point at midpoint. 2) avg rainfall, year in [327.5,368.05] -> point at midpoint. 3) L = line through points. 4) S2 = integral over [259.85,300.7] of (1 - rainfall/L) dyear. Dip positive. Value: 0.6 yr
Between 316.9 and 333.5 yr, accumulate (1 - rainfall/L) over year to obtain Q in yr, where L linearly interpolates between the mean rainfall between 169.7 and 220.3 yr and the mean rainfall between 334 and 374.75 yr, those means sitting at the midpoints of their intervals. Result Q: 0.7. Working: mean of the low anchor 1.65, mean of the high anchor 1.83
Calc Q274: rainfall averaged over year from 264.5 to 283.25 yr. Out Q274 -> 1.73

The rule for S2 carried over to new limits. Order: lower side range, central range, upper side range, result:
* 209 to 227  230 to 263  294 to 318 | 1.70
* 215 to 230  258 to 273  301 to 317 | 1.03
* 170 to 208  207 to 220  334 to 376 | -1.83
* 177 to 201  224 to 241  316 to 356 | -2.66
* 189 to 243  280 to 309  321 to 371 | 0.77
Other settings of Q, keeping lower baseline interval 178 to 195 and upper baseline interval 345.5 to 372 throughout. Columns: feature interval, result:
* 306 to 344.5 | 0.4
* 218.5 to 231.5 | -3.0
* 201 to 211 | -2.1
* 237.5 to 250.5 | -1.4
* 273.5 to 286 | -0.5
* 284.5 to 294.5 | -0.2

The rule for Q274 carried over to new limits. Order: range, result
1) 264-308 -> 1.73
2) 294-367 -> 1.8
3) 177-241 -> 1.7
